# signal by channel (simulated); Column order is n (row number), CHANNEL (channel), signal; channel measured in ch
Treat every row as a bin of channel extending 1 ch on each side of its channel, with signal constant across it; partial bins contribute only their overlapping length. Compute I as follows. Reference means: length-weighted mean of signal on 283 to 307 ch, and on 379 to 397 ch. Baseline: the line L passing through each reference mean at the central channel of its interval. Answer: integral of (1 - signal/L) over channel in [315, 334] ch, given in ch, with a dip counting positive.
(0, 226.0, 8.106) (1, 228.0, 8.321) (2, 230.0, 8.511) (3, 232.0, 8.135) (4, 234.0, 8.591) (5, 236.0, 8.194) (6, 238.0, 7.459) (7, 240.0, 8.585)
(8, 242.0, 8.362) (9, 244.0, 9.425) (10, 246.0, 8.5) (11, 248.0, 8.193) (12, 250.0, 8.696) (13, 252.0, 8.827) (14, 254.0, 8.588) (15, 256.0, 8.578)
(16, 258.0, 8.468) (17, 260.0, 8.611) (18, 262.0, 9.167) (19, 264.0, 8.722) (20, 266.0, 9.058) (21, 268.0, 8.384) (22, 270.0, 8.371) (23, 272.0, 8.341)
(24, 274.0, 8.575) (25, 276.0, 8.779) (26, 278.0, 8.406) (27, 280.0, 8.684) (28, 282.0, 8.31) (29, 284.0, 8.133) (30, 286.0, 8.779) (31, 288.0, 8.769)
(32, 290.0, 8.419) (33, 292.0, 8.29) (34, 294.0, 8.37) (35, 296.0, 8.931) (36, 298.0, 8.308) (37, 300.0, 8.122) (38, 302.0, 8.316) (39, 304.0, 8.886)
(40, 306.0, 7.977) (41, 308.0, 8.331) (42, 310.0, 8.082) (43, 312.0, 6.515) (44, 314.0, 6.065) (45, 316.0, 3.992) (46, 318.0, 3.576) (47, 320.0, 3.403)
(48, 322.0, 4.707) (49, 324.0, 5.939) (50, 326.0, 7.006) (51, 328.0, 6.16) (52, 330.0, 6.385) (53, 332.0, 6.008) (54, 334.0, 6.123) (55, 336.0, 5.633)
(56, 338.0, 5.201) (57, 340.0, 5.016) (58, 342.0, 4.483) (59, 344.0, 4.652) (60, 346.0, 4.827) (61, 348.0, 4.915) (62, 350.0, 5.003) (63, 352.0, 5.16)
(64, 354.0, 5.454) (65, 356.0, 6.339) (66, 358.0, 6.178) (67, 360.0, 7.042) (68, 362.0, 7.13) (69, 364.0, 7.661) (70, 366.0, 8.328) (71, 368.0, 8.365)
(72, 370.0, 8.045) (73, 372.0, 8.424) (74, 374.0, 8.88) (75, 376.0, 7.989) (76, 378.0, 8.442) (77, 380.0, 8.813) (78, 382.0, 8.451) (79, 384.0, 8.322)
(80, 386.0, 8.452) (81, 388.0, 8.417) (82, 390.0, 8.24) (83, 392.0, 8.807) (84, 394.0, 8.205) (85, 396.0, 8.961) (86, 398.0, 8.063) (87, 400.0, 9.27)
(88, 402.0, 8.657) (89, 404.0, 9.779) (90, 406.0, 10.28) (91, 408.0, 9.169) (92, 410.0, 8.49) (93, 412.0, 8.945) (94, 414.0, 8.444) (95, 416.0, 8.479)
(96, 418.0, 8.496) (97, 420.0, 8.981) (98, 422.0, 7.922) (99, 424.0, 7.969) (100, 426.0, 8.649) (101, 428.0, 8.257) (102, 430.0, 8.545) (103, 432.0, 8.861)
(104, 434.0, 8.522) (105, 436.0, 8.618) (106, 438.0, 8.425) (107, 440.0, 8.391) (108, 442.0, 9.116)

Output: 7.1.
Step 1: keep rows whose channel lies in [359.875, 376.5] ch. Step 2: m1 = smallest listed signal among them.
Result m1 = 7.042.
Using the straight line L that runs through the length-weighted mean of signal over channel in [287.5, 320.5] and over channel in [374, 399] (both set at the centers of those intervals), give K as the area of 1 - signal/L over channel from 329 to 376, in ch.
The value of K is 9.8 ch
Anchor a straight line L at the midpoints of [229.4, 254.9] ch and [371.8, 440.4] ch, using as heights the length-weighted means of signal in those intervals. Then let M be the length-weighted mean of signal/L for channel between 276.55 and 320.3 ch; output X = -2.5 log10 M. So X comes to 0.116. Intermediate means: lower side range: 8.47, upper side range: 8.62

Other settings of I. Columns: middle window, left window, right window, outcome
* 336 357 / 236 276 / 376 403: 8.4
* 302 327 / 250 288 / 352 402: 6.2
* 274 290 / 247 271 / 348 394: -0.2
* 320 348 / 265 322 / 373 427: 9.1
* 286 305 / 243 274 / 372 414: 0.4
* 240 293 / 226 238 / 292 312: -2.1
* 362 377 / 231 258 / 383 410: 1.0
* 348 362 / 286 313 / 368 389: 4.2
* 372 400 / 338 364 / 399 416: -2.8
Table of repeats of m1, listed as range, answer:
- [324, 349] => 4.483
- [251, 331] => 3.403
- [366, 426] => 7.922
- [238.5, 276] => 8.193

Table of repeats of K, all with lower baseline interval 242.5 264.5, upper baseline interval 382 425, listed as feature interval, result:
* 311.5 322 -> 4.91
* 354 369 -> 2.62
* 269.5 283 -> 0.30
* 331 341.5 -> 3.80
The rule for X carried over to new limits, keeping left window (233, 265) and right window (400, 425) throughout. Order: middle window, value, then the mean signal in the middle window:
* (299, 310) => 0.04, 8.3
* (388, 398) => 0.04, 8.49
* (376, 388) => 0.04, 8.45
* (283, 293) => 0.02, 8.48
